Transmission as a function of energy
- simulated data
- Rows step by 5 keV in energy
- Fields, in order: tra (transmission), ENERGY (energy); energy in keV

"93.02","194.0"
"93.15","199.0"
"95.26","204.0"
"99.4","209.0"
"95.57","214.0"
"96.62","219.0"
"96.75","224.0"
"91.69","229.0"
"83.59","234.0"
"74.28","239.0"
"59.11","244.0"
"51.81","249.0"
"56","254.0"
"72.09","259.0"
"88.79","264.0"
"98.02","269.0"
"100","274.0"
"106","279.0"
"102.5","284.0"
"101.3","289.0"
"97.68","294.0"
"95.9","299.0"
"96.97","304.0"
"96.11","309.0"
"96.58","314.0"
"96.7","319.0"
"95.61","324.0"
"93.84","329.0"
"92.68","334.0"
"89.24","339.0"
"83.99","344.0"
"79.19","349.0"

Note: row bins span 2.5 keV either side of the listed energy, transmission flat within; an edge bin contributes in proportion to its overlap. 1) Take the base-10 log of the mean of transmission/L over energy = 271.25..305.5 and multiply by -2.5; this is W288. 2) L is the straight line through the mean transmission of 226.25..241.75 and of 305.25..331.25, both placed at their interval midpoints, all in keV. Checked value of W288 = -0.10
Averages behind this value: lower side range 83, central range 100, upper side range 95.8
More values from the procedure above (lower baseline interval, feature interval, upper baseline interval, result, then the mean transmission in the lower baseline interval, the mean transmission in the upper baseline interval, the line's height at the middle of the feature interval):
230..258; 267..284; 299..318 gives -0.24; 66.8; 96.5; 81.3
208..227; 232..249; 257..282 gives 0.35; 96.8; 93.6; 95.4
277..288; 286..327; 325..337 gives 0.02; 104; 93.4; 98.6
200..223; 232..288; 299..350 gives 0.16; 96.5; 92.7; 94.8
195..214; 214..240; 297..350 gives 0.06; 95.7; 92.8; 95.1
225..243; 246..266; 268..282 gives 0.37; 82.3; 102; 92.7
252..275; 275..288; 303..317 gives -0.18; 82.5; 96.5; 87.9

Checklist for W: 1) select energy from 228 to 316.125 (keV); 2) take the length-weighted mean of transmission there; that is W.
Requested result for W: 87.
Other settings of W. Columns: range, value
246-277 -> 77.9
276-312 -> 99.5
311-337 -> 95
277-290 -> 103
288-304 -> 97.8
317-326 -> 96.2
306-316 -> 96.4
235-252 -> 63.5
